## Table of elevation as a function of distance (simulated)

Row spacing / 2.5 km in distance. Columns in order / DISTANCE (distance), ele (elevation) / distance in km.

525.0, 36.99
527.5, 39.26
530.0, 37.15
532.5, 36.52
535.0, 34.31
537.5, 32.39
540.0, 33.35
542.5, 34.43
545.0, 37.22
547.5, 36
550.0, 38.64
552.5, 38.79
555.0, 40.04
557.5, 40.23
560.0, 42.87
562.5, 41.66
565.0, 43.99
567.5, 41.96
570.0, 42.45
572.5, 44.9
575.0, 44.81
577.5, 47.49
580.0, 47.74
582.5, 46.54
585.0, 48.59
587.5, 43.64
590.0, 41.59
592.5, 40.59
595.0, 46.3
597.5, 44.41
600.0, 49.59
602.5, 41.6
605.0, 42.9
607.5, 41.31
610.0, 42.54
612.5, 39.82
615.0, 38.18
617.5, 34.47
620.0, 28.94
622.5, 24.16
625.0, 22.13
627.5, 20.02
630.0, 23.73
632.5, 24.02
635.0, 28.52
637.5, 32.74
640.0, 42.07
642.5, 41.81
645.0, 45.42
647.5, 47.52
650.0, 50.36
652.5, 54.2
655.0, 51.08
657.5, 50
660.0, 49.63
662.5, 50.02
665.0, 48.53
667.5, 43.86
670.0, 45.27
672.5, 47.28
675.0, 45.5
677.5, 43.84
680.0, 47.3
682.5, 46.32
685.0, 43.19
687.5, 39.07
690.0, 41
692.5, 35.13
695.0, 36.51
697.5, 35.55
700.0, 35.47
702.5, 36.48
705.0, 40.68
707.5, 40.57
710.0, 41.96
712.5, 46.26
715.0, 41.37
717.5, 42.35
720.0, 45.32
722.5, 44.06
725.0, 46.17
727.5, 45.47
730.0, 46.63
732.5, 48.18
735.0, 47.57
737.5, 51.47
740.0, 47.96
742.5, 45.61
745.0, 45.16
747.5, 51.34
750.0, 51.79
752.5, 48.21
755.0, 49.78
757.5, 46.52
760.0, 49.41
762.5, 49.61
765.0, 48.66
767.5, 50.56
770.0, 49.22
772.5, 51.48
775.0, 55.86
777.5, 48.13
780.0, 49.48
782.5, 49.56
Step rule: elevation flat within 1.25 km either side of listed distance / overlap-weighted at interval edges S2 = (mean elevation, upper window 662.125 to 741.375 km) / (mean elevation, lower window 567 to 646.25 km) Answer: 1.1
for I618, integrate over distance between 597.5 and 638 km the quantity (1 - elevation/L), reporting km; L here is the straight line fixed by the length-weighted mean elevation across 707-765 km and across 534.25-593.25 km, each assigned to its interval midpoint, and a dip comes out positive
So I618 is 8.5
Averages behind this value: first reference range 41.1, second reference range 46.8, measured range 33.8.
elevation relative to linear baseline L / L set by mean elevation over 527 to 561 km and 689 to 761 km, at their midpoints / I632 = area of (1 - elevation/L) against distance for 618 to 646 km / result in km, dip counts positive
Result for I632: 7.1 km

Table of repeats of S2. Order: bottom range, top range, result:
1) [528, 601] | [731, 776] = 1.19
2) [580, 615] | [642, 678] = 1.09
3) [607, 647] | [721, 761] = 1.44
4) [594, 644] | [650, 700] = 1.26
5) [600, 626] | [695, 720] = 1.10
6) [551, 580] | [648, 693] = 1.08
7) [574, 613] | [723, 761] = 1.08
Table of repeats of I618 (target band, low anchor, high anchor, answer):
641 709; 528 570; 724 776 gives 1.0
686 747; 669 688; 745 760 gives 5.6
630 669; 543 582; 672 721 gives -1.6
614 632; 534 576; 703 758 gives 6.3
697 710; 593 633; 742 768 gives 1.7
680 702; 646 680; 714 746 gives 3.7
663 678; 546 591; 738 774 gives 0.1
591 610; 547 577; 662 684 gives -0.2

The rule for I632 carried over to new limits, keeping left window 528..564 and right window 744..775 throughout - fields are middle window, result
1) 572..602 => -4.24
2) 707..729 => 1.58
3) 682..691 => 0.66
